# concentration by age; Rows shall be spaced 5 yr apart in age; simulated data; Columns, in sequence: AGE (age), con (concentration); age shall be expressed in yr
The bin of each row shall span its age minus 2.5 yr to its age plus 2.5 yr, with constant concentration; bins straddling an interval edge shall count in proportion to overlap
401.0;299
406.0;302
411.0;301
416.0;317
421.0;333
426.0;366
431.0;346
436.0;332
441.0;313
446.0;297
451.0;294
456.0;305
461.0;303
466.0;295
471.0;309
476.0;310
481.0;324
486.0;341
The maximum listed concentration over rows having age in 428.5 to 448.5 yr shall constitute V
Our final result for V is 346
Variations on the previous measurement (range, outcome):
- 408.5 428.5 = 366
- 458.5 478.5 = 310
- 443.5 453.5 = 297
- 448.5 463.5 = 305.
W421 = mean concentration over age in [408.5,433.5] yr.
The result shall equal 333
